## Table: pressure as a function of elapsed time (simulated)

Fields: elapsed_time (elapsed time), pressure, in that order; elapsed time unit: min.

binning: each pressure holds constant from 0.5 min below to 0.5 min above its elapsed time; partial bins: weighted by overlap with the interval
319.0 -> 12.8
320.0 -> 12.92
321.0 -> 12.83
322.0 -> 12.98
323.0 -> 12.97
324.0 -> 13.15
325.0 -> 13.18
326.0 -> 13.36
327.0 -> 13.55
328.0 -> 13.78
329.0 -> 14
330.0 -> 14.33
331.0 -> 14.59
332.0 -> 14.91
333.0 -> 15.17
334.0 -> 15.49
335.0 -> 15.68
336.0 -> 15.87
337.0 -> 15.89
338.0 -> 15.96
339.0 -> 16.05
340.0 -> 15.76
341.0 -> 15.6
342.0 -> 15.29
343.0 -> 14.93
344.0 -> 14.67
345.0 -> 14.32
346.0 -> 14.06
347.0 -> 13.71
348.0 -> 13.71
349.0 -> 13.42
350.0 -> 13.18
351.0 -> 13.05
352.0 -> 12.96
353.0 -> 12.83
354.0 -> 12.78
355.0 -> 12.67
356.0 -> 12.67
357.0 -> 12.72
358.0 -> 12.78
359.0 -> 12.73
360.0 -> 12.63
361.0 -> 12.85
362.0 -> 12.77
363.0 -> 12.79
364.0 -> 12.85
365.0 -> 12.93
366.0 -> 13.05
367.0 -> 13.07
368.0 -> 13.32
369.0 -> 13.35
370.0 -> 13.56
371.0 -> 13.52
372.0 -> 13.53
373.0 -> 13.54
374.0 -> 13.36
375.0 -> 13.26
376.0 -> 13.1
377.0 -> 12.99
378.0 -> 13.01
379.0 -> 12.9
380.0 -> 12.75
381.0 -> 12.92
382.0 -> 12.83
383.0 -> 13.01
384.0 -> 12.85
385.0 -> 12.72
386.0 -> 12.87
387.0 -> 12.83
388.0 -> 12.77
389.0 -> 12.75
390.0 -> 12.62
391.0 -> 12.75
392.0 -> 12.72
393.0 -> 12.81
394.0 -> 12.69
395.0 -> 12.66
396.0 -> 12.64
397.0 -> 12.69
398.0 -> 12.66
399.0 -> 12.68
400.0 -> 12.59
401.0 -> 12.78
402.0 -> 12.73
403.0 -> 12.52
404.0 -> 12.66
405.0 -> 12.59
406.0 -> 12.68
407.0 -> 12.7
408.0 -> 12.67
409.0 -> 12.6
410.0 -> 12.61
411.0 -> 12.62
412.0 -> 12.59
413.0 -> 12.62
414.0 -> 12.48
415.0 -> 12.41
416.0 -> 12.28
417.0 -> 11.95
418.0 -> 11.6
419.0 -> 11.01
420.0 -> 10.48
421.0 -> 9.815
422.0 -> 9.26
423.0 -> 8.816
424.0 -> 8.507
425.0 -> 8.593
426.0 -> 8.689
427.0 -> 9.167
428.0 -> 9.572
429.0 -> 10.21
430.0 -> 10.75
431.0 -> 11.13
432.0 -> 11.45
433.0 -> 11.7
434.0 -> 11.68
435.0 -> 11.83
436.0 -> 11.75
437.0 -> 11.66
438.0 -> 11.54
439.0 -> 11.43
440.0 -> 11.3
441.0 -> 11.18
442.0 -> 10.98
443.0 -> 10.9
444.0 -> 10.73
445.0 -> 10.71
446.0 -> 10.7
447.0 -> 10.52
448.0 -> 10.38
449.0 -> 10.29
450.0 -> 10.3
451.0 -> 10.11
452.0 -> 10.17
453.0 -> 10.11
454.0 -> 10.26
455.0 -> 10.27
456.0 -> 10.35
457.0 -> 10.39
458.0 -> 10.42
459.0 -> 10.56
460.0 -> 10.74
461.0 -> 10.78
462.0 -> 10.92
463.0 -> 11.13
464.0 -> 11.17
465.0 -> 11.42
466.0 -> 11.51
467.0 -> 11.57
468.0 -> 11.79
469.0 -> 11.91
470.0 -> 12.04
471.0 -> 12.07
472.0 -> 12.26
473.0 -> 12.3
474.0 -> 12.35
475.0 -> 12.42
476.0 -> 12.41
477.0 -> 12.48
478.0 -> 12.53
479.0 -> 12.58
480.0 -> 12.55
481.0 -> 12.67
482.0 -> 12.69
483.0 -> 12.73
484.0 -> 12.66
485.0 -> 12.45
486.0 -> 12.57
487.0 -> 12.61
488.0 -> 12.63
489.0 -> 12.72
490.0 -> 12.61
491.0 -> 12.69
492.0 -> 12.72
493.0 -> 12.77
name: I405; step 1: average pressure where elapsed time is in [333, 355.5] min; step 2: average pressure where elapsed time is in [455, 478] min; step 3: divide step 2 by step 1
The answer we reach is 0.8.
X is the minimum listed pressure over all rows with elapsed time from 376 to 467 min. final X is 8.507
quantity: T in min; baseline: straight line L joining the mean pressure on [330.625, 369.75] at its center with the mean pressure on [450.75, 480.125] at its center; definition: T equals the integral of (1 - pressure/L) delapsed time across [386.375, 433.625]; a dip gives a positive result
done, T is 3.3 min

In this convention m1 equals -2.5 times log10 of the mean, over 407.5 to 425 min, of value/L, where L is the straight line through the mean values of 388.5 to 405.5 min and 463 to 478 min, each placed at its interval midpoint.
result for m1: 0.10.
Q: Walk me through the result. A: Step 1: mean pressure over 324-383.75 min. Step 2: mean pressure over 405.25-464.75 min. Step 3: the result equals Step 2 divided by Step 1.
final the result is 0.8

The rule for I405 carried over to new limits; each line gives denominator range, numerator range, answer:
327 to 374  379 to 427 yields 0.87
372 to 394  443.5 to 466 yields 0.82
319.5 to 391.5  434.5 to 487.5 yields 0.84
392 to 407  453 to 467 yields 0.85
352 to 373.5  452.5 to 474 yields 0.86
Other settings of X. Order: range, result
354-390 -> 12.62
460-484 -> 10.74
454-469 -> 10.26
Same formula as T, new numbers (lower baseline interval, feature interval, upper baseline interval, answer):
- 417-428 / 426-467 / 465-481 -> 0.2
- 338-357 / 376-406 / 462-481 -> 1.2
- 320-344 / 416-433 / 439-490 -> 3.1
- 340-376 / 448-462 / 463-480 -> 2.1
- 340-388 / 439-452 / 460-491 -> 1.8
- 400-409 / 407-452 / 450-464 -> 2.4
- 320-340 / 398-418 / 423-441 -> -1.8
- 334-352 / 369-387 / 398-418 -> 0.6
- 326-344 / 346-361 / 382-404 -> 1.4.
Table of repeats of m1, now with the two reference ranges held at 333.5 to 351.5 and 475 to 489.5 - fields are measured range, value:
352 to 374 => 0.12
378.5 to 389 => 0.11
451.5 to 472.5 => 0.17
